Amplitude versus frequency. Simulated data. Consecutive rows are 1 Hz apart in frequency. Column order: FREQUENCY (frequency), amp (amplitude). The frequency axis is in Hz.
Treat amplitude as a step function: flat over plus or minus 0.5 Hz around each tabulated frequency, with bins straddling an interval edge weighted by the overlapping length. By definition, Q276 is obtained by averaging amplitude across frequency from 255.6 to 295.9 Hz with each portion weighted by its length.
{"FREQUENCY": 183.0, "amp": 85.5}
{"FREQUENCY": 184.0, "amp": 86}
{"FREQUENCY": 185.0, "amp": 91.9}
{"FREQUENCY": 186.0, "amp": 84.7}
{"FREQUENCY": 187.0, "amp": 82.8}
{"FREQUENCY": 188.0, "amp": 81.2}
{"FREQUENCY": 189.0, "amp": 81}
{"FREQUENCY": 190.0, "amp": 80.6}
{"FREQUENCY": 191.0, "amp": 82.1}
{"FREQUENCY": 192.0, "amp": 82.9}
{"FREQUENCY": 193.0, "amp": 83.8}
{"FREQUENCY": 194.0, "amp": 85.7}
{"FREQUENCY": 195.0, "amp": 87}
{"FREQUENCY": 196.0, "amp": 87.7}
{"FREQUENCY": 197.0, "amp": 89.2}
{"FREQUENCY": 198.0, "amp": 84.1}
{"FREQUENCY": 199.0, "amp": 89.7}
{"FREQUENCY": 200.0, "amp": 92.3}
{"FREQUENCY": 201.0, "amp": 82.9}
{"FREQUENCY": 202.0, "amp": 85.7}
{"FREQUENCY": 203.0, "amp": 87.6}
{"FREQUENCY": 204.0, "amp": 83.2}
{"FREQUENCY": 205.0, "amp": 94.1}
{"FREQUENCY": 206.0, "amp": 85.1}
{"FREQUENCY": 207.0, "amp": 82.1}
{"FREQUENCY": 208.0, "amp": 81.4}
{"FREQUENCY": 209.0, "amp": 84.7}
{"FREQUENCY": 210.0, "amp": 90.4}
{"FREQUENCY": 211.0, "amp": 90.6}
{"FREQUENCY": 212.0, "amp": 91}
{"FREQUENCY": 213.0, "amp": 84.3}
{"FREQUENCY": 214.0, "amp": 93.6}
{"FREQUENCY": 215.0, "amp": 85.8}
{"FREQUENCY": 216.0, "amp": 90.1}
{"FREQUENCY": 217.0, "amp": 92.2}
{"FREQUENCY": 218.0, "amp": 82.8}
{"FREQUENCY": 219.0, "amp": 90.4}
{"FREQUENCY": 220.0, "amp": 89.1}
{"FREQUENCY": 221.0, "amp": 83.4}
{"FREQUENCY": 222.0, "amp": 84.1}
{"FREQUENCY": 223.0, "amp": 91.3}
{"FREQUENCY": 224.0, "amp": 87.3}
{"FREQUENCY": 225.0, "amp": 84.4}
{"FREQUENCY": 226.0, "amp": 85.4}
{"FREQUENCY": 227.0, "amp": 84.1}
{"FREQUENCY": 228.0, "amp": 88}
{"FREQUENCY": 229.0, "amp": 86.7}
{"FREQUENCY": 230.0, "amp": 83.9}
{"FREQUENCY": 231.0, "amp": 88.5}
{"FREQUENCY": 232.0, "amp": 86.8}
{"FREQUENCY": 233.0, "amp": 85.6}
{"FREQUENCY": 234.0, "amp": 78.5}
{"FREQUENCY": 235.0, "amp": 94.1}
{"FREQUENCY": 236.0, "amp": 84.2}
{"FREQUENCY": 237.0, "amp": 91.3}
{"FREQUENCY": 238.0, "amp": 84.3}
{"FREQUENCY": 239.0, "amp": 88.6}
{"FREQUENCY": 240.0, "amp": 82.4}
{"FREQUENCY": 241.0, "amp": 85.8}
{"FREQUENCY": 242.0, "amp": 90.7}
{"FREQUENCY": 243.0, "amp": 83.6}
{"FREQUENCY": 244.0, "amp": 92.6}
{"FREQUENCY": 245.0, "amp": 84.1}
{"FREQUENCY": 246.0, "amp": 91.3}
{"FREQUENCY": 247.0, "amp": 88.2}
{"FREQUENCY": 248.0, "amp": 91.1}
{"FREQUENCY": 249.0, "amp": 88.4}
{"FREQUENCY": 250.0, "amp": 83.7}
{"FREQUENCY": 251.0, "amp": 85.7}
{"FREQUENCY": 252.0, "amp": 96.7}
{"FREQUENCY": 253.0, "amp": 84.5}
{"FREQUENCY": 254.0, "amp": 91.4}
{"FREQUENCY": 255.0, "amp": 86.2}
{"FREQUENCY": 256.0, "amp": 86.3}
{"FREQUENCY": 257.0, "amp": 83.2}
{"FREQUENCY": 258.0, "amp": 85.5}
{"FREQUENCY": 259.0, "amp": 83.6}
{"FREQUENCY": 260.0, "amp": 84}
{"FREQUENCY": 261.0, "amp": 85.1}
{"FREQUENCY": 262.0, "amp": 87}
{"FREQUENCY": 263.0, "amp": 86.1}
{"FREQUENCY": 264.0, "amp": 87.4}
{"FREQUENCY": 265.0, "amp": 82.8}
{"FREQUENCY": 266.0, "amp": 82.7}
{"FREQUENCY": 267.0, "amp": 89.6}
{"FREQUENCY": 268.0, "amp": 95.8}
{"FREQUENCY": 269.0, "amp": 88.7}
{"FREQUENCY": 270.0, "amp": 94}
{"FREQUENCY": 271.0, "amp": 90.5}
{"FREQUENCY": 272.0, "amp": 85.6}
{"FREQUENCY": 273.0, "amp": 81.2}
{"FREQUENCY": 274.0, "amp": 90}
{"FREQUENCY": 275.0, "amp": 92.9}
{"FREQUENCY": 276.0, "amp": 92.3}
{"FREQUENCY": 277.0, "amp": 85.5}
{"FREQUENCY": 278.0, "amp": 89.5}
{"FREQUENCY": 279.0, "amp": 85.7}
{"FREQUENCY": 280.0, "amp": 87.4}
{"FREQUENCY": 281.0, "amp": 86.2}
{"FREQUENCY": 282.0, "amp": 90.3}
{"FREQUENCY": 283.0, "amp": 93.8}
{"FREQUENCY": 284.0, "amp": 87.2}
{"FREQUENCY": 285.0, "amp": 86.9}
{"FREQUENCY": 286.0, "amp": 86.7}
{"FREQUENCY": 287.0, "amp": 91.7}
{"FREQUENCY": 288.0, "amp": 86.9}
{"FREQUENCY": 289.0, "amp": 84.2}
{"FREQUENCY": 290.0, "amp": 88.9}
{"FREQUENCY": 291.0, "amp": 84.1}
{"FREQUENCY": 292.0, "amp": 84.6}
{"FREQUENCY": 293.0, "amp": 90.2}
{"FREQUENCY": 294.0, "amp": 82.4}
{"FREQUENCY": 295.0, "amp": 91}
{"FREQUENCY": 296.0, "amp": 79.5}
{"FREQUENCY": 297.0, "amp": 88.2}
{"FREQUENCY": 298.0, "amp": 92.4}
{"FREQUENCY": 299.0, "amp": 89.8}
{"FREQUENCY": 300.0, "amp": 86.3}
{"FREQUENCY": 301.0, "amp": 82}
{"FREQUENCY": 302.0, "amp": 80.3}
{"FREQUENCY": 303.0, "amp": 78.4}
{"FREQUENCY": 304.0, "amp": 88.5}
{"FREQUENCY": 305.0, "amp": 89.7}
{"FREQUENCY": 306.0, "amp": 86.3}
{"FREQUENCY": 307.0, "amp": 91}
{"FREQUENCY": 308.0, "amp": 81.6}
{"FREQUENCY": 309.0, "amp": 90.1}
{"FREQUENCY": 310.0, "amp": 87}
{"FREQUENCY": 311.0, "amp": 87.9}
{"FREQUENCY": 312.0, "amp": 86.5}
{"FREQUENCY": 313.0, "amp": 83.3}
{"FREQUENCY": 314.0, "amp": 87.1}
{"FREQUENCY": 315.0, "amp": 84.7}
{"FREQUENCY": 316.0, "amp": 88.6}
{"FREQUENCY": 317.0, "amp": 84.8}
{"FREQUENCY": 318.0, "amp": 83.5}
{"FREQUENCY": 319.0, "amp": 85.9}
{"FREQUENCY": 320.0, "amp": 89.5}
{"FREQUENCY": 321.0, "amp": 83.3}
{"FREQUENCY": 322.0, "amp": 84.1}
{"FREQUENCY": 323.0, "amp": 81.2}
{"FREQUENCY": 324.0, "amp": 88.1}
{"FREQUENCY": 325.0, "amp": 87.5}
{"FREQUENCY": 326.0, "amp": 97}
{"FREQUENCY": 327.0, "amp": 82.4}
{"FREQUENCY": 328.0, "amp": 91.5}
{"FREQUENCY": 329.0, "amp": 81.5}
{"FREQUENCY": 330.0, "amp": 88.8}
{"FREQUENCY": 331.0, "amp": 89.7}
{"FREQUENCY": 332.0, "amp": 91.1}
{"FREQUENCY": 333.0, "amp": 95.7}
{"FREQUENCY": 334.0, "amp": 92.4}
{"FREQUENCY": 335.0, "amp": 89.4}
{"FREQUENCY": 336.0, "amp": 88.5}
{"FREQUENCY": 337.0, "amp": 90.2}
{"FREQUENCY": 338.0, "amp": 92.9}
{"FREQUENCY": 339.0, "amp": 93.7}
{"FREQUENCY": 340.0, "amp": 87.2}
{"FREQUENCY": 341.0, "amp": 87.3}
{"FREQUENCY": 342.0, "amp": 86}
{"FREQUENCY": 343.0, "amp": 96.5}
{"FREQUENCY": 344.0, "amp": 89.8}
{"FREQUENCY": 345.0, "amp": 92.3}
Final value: 87.4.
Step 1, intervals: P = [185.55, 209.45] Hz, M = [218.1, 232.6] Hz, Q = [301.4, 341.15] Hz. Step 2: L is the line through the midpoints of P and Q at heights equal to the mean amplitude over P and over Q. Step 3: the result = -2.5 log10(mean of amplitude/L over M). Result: -0.01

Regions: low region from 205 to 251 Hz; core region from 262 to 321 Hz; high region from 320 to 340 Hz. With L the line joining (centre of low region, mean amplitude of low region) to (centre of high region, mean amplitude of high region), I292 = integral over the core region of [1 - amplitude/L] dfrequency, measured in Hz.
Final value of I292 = 0.7 Hz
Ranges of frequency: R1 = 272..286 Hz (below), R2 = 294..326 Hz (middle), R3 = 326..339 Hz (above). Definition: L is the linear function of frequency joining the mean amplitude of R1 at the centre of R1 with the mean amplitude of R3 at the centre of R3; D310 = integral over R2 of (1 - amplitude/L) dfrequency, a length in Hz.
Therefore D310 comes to 1.09 Hz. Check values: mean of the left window 88.2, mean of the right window 90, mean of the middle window 86.2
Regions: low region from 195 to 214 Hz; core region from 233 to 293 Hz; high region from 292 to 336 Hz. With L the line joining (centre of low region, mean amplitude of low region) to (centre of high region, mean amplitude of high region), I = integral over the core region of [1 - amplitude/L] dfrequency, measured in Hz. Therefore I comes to -0.3 Hz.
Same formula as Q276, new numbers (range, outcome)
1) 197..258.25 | 87.2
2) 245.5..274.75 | 87.5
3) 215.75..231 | 86.9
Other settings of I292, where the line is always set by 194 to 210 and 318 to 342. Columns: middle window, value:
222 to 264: 0.2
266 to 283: -0.3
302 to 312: 0.2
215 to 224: -0.1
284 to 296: 0.2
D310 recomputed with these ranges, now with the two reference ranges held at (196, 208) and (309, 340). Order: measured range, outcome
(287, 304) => 0.35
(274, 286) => -0.18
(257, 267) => 0.26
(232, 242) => 0.08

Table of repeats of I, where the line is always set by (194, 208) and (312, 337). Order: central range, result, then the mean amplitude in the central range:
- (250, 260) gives 0.0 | 86.7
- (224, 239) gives 0.1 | 86.2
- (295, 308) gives 0.2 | 86.1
